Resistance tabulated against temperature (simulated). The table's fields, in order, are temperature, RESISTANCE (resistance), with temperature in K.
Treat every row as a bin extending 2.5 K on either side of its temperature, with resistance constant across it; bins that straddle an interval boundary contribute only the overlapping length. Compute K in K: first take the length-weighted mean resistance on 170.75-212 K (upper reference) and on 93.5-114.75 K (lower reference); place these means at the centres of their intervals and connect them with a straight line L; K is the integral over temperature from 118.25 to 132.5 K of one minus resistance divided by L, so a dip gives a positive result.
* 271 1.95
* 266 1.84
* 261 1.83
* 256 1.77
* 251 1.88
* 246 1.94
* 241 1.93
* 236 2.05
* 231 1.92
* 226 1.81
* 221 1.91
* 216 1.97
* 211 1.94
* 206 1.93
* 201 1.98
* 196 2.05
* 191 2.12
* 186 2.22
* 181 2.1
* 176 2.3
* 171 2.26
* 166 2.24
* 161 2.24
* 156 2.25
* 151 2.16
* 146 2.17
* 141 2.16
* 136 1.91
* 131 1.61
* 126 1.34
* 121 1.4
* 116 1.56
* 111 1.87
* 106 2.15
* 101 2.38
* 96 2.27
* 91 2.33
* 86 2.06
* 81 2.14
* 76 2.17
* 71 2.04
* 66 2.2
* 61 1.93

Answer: 4.6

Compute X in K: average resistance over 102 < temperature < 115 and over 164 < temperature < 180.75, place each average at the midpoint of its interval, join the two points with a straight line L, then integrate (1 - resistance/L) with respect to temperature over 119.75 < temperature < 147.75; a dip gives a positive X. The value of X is 4.42 K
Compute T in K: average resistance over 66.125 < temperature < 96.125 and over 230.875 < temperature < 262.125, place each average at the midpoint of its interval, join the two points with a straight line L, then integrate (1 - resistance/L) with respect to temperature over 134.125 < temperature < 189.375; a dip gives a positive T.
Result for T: -4.0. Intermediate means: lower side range 2.16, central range 2.18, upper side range 1.9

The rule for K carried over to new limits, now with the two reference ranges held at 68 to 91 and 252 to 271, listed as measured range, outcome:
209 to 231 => -0.06 K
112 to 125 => 3.51 K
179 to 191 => -1.19 K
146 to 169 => -2.45 K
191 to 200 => -0.53 K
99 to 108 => -0.75 K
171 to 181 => -1.35 K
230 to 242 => -0.64 K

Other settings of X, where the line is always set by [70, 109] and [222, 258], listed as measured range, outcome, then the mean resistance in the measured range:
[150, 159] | -0.64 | 2.21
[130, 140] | 1.25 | 1.84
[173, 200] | -1.93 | 2.15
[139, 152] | -0.49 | 2.16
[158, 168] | -0.92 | 2.24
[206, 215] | 0.08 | 1.94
